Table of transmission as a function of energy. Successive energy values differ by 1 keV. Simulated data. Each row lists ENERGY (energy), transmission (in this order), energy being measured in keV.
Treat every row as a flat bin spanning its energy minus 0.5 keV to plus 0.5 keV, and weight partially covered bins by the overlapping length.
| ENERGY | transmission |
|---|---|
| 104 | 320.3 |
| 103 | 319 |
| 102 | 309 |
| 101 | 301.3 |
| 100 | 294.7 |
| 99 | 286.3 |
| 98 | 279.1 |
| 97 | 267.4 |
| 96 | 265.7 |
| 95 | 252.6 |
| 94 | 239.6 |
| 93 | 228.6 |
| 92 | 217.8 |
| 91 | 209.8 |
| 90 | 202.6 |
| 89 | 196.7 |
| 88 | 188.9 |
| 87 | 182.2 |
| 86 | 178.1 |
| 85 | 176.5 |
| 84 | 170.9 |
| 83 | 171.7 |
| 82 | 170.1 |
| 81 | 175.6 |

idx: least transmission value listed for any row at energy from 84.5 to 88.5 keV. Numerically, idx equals 176.5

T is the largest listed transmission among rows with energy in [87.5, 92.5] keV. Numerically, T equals 217.8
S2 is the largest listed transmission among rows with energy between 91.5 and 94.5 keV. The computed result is 239.6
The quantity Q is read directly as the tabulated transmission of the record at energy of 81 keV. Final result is 175.6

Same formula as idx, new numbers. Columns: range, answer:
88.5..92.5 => 196.7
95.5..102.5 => 265.7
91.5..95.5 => 217.8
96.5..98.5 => 267.4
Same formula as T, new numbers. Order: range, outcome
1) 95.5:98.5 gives 279.1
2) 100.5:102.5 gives 309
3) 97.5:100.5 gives 294.7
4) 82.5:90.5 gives 202.6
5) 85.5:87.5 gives 182.2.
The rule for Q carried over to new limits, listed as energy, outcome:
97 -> 267.4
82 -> 170.1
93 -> 228.6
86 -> 178.1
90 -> 202.6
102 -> 309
